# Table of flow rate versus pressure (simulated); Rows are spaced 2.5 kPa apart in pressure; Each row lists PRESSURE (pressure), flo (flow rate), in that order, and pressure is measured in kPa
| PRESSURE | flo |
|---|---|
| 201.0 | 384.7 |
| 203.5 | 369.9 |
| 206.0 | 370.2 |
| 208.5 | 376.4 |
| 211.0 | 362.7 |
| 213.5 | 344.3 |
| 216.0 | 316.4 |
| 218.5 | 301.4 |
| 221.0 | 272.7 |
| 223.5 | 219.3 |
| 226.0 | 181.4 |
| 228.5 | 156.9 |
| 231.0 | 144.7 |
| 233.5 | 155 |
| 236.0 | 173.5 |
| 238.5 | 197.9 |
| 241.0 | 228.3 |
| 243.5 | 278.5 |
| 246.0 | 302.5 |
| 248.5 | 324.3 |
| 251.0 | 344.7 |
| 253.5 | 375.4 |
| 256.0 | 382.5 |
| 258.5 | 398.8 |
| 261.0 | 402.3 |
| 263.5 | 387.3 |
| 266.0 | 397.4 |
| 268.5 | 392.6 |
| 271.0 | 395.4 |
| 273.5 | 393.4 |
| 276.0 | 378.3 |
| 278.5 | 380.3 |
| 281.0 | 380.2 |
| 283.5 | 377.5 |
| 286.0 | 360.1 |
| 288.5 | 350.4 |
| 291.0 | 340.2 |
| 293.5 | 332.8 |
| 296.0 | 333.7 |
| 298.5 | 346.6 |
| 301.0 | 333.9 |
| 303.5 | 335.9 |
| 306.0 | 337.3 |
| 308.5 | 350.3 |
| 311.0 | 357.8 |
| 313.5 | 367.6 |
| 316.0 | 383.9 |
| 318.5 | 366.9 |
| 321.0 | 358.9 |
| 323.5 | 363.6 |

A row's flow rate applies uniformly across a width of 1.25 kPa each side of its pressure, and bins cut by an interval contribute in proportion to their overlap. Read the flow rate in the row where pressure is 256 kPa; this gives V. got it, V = 382.5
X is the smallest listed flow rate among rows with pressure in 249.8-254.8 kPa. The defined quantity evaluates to 344.7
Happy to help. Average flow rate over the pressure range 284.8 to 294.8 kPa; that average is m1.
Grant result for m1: 346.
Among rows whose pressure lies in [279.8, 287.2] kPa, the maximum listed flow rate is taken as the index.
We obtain 380.2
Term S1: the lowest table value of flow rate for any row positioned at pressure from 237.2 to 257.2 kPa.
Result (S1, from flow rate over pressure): 197.9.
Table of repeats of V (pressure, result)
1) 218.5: 301.4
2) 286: 360.1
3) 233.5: 155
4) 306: 337.3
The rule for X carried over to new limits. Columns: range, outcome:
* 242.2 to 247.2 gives 278.5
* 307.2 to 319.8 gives 350.3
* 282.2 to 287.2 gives 360.1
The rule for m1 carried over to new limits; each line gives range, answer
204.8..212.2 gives 370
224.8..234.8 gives 159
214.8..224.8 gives 277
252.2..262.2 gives 389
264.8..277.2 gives 391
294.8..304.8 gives 338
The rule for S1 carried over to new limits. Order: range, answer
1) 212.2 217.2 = 316.4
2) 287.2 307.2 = 332.8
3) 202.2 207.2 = 369.9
